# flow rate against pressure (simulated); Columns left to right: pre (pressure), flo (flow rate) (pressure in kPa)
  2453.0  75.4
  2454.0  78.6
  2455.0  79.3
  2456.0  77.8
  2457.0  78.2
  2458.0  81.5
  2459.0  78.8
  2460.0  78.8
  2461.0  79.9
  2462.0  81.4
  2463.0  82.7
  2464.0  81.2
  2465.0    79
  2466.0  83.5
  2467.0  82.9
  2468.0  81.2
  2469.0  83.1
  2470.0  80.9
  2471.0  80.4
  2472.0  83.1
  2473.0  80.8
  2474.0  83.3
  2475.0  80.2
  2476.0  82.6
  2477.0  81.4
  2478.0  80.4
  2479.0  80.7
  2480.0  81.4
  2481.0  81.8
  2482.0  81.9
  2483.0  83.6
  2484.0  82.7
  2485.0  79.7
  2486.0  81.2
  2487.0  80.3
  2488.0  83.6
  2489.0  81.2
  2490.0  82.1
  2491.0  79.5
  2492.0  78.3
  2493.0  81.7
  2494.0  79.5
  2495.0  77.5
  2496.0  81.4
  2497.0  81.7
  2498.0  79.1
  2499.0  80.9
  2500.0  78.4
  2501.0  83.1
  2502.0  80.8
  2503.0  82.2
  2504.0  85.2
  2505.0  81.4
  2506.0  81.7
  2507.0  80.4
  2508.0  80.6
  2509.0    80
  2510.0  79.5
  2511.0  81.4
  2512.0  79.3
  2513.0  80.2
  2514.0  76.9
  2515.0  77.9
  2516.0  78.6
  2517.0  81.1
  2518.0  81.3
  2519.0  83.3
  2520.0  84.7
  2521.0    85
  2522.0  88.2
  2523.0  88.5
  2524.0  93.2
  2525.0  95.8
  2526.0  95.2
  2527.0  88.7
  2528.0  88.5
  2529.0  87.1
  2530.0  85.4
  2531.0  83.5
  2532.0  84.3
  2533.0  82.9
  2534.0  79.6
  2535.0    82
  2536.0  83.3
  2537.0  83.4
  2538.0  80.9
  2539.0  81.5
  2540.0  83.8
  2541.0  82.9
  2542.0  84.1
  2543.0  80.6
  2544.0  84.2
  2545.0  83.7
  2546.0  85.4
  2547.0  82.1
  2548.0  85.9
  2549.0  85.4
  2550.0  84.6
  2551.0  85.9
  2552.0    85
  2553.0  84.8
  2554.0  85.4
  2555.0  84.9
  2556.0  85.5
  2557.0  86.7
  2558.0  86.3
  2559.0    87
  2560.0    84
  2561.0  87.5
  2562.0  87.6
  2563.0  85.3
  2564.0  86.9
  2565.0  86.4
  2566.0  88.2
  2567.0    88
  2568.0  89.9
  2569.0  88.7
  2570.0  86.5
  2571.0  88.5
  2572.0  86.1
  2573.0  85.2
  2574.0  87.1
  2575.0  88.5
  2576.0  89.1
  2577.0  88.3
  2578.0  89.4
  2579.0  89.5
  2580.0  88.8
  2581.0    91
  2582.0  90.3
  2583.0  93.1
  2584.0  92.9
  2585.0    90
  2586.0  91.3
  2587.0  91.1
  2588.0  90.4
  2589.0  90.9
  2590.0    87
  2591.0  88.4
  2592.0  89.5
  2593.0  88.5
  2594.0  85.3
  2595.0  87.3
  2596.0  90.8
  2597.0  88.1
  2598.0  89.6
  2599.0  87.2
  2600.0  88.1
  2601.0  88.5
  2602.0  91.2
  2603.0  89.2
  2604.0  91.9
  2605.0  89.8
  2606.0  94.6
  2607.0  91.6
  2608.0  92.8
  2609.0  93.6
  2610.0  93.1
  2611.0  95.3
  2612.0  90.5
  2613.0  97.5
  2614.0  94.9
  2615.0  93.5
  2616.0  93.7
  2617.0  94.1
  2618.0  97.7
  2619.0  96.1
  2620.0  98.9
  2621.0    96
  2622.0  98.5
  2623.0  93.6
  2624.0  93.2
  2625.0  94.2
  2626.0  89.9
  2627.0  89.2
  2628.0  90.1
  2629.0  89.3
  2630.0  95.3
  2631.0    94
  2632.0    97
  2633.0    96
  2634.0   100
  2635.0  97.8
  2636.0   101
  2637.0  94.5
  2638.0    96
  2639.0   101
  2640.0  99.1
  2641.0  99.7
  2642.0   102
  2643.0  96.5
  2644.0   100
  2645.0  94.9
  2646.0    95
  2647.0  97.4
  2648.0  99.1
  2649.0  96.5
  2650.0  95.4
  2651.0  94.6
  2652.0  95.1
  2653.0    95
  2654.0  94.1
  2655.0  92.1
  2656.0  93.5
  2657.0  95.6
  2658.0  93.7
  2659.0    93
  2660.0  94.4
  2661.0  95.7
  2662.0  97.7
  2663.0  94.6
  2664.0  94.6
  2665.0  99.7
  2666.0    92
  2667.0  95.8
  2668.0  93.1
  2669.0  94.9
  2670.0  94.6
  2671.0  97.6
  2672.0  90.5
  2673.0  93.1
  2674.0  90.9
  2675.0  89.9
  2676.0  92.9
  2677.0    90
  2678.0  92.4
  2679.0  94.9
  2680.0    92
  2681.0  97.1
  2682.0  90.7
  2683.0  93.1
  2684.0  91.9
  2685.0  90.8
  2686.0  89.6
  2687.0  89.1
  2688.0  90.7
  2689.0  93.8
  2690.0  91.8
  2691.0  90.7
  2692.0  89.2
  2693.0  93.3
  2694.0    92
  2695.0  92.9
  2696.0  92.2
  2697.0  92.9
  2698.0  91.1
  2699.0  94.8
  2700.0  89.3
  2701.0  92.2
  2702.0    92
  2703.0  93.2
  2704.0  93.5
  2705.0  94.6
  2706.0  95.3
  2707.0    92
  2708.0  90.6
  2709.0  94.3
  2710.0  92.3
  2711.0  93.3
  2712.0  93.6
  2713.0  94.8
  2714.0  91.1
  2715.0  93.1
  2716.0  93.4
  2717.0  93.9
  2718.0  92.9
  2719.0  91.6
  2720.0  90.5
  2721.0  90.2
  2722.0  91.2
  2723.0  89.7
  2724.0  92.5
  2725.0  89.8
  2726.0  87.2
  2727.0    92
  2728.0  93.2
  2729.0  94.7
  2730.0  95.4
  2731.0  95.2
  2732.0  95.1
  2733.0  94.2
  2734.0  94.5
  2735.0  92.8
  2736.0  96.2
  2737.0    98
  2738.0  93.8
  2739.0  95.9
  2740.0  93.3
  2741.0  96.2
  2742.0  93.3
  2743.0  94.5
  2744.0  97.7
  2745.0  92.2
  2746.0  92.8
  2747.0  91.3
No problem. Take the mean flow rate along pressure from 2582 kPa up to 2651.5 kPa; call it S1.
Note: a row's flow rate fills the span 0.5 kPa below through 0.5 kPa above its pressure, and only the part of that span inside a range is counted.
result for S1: 93.5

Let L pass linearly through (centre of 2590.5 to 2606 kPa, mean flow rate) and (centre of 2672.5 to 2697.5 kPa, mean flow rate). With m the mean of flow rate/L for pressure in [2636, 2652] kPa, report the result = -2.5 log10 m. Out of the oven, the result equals -0.080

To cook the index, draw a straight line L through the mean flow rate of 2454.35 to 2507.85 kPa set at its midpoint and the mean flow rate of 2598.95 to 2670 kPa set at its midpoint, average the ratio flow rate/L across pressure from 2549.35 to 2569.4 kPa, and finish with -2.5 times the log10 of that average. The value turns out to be 0.02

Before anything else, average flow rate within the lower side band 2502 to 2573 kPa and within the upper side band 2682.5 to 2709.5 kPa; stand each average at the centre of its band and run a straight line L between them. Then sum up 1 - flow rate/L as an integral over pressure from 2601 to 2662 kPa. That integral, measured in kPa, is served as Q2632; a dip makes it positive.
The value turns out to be -4.1 kPa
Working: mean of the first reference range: 84.6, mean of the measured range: 95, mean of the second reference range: 92.1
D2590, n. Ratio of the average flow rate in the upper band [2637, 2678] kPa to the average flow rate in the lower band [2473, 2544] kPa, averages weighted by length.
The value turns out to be 1.2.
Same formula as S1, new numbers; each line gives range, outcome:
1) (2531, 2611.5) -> 87.4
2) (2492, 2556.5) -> 83.3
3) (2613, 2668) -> 95.6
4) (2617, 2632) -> 94.1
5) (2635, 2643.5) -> 98.7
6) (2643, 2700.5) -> 93.6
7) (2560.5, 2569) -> 87.5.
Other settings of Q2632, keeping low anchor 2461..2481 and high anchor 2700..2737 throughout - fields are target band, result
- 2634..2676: -2.7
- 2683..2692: 0.0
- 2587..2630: -1.9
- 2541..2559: 0.1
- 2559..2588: -0.8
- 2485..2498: 0.3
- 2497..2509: 0.3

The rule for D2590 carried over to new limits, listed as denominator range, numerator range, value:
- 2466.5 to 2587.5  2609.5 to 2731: 1.11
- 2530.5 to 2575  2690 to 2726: 1.08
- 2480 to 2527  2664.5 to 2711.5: 1.13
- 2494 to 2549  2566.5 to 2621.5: 1.09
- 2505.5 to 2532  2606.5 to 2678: 1.13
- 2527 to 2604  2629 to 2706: 1.09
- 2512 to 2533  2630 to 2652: 1.14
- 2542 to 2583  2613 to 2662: 1.10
